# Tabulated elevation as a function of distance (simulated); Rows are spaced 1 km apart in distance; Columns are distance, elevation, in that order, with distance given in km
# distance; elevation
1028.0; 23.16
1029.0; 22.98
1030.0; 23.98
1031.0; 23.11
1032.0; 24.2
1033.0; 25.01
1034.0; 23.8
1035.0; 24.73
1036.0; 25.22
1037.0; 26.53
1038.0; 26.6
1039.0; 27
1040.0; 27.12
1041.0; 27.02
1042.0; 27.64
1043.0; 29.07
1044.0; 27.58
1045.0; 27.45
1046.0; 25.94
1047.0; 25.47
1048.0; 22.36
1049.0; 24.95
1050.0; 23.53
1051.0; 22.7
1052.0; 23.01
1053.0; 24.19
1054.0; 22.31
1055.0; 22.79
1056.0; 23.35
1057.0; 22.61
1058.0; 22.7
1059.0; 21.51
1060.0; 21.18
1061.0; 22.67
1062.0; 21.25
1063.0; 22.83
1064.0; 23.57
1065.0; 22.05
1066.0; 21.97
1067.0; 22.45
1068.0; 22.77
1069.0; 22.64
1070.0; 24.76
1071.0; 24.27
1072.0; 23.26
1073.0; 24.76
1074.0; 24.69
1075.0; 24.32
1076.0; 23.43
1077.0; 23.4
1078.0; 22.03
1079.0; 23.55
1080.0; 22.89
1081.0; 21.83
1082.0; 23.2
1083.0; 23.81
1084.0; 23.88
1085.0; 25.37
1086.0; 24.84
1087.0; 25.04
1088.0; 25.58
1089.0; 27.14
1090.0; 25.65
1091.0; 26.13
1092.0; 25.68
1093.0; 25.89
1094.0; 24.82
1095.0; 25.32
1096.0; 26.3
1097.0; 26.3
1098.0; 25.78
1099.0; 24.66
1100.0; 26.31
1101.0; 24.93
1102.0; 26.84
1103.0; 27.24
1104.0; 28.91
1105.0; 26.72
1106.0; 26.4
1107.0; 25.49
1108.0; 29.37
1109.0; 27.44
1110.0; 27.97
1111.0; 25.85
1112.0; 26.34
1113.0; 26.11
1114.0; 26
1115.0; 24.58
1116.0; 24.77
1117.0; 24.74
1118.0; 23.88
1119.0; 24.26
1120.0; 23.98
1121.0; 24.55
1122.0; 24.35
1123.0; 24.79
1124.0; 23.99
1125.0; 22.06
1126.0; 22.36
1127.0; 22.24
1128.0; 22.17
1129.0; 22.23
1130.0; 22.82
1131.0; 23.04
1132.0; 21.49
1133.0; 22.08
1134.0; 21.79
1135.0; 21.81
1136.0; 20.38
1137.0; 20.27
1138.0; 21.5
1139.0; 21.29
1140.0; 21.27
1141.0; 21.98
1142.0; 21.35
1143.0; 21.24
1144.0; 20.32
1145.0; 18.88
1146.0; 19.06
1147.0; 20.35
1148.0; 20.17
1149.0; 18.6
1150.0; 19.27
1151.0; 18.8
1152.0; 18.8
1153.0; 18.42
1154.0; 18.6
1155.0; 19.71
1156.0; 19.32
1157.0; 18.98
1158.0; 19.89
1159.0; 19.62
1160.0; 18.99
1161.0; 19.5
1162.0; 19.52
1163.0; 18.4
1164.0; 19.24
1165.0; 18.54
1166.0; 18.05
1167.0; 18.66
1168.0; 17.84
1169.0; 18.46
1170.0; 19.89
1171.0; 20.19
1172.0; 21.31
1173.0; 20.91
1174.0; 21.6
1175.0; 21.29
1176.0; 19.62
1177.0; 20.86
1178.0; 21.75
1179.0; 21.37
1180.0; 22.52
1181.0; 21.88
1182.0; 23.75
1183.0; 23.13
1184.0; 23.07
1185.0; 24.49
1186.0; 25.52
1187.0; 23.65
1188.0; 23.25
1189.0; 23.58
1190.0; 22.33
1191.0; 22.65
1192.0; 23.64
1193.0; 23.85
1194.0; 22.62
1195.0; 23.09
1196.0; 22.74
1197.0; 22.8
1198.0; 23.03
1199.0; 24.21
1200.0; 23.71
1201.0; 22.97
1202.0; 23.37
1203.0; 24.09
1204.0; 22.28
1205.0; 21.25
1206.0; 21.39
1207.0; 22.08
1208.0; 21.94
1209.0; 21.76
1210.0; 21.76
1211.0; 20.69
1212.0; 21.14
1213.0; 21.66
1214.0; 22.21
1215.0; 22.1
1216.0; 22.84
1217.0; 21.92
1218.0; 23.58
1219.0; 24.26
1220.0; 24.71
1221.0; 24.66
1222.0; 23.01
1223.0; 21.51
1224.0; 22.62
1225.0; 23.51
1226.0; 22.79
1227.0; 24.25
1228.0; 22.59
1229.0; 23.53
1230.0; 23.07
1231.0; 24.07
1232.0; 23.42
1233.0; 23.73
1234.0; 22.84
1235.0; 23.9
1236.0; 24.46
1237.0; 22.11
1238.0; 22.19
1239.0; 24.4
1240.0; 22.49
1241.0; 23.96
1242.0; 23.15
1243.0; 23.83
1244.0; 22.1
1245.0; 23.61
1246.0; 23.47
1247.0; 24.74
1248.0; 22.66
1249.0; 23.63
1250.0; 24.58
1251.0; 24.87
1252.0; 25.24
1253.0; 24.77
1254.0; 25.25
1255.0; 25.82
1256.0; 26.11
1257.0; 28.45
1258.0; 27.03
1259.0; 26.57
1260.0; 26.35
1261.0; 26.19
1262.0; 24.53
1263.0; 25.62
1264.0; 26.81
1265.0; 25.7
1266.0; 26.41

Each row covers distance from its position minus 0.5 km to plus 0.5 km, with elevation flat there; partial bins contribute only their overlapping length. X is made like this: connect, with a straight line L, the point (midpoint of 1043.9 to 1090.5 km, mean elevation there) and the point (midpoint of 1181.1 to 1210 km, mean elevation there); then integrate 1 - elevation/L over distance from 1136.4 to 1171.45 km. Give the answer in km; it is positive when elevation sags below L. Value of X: 5.5 km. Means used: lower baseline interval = 23.7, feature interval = 19.6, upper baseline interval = 23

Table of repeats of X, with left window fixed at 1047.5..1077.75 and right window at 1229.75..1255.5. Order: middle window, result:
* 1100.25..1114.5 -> -2.19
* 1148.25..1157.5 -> 1.76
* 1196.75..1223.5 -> 1.17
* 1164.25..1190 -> 2.33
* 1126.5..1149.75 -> 2.23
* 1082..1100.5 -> -1.78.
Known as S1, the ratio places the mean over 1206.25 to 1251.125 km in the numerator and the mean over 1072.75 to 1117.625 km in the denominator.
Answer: 0.91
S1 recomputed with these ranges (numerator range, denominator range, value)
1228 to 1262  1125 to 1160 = 1.18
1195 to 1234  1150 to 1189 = 1.11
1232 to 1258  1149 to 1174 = 1.25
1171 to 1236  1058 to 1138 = 0.94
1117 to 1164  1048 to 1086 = 0.91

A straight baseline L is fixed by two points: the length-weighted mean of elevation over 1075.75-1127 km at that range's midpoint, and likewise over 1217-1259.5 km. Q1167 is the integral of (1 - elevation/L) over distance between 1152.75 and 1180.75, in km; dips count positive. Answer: 5.5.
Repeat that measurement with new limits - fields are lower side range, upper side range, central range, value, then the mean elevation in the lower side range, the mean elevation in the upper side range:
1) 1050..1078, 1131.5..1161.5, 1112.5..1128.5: -2.3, 23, 20.1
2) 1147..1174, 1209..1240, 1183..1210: -2.2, 19.3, 23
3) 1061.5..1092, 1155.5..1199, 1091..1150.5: -2.6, 23.8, 21.3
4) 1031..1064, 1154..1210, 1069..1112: -3.2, 24.5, 21.5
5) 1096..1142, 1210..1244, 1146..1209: 6.4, 24.3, 23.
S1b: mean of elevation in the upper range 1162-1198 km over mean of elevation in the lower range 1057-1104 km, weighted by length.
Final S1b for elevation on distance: 0.9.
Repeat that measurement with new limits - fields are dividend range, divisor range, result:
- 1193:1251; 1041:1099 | 0.95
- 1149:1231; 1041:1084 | 0.92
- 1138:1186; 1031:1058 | 0.81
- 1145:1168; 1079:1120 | 0.75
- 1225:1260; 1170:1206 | 1.07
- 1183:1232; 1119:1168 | 1.11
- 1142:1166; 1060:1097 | 0.81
